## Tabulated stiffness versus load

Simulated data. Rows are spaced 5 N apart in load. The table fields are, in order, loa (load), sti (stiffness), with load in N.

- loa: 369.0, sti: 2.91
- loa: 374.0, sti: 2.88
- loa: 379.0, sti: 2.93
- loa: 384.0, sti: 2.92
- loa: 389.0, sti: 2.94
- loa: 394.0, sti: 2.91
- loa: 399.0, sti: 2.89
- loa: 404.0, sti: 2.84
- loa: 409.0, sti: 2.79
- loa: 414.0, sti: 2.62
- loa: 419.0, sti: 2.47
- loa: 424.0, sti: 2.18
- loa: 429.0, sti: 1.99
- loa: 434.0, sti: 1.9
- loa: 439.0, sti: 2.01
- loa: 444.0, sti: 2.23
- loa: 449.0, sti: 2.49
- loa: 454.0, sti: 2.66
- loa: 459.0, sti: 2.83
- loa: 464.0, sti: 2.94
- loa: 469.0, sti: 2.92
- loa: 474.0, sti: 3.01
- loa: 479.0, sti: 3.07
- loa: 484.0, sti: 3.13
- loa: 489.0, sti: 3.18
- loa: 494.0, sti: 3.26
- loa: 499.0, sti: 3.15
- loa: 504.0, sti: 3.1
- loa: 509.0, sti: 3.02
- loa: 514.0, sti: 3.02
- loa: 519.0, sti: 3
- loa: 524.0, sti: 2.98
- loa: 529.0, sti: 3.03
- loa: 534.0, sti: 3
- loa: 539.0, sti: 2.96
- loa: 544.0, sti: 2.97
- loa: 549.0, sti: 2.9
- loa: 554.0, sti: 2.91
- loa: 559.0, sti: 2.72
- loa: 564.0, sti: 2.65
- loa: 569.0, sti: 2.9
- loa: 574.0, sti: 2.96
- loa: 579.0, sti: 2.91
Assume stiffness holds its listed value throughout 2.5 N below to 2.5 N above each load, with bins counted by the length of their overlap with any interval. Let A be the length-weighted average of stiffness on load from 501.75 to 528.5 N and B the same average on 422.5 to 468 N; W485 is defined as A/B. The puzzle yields 1.3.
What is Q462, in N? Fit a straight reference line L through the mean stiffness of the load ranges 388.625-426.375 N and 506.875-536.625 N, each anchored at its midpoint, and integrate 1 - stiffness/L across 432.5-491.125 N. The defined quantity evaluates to 2.9 N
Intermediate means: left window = 2.69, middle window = 2.71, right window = 3.01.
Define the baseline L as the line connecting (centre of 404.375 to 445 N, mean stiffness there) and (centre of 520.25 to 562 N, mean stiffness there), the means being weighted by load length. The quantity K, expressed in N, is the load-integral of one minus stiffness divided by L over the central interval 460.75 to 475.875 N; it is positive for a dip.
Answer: -2.4 N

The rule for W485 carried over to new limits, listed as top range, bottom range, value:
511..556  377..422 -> 1.06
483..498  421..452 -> 1.49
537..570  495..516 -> 0.92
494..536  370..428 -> 1.11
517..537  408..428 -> 1.22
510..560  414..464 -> 1.26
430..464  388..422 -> 0.86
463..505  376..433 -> 1.16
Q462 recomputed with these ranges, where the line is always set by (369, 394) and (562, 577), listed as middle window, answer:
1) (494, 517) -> -1.8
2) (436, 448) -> 3.1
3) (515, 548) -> -1.5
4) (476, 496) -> -1.9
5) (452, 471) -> 0.3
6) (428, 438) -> 3.3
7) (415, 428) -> 2.6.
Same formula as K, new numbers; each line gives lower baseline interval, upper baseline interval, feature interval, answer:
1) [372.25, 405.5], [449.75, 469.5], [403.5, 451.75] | 8.7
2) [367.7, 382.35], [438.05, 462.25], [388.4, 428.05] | 0.9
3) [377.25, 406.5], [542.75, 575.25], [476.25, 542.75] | -4.7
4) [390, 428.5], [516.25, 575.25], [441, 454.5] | 1.5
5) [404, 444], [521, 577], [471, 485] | -2.7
